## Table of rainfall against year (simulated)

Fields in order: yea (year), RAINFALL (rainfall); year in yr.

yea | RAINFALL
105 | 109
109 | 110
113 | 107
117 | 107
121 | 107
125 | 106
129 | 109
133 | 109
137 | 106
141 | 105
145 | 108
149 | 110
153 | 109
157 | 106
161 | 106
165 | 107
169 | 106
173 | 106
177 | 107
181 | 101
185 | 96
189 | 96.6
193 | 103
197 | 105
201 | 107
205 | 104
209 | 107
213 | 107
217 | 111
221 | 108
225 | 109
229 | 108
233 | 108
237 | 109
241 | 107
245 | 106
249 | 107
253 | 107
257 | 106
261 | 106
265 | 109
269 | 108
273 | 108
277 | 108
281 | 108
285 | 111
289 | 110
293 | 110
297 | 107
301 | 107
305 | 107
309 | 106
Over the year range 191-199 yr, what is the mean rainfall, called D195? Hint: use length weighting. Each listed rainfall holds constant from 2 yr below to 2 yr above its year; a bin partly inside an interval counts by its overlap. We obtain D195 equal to 104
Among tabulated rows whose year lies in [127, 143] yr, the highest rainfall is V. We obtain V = 109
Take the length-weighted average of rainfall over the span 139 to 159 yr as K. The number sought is 108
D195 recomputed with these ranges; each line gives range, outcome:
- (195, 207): 105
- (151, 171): 107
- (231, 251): 107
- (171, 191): 101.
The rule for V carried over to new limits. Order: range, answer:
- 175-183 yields 107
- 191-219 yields 111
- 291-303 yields 110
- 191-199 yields 105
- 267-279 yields 108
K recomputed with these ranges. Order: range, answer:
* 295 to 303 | 107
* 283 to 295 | 110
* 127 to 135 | 109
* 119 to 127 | 106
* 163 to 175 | 106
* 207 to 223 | 108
